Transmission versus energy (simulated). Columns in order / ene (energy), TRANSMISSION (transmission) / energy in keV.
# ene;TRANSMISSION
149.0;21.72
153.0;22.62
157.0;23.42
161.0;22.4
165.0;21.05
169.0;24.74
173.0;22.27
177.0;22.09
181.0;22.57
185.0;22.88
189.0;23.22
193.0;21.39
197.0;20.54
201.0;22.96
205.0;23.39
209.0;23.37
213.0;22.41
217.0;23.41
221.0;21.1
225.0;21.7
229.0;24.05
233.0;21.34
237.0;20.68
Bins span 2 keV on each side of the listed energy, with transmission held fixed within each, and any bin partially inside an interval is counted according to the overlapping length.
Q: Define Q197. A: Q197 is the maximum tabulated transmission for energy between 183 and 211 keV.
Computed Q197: 23.39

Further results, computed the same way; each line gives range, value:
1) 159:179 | 24.74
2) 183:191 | 23.22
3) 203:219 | 23.41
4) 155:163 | 23.42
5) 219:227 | 21.7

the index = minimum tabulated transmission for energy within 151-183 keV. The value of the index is 21.05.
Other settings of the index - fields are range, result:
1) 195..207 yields 20.54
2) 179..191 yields 22.57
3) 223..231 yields 21.7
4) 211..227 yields 21.1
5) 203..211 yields 23.37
